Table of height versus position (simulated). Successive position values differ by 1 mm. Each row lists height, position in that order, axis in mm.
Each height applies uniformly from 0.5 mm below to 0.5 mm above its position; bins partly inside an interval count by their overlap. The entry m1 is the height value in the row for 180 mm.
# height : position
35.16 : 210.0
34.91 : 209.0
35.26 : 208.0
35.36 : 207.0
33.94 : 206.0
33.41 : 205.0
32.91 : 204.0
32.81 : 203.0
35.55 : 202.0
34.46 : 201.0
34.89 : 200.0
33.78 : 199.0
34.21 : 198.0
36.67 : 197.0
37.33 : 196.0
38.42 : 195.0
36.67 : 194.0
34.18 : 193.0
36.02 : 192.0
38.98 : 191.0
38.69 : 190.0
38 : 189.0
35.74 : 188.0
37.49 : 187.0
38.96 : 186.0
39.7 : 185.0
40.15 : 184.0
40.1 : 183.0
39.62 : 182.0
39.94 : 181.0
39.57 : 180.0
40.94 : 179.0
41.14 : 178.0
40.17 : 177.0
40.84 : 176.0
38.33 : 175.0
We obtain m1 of 39.57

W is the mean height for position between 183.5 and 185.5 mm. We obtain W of 39.9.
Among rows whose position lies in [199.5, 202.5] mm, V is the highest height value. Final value 35.55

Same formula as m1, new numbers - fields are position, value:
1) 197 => 36.67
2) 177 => 40.17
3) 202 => 35.55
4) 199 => 33.78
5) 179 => 40.94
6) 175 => 38.33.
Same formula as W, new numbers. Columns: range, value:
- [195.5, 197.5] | 37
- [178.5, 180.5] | 40.3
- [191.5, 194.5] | 35.6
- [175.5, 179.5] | 40.8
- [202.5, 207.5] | 33.7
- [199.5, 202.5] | 35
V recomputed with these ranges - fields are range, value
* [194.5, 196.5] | 38.42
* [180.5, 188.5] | 40.15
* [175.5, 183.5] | 41.14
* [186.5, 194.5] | 38.98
